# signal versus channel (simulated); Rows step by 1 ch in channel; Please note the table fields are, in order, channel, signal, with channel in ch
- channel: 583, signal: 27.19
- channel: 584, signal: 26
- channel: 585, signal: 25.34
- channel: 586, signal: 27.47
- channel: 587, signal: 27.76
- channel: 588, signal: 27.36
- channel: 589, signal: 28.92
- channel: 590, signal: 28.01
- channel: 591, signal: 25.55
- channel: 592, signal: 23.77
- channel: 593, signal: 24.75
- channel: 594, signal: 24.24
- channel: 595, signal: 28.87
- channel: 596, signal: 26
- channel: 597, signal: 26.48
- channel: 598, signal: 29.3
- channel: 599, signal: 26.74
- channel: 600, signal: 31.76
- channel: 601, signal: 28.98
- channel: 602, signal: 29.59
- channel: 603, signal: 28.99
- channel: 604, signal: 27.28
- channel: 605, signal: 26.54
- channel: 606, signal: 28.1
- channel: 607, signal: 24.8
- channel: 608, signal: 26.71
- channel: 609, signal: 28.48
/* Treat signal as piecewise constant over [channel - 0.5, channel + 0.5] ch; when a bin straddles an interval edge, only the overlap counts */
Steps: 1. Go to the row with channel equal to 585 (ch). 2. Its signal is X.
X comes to 25.34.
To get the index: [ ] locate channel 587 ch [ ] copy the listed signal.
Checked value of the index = 27.76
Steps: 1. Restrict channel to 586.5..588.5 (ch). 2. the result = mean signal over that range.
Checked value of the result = 27.6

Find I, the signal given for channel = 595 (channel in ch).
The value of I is 28.87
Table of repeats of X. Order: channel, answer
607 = 24.8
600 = 31.76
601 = 28.98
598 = 29.3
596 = 26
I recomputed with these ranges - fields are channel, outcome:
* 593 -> 24.75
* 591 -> 25.55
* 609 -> 28.48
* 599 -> 26.74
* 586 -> 27.47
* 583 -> 27.19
